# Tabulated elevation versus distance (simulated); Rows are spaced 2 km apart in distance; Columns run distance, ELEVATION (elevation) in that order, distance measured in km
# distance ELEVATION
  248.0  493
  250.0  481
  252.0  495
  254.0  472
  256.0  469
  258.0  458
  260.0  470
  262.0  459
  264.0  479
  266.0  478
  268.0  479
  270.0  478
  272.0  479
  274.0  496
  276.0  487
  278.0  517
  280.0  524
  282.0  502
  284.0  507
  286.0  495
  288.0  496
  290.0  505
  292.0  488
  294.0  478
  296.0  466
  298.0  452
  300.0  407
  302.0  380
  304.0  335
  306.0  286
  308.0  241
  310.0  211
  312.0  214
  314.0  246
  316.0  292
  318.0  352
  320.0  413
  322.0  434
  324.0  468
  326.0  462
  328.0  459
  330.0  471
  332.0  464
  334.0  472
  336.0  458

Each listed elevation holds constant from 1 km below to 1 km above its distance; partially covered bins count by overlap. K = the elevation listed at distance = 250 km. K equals 481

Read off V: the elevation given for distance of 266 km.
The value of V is 478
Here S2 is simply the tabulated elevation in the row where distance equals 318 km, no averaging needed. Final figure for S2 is 352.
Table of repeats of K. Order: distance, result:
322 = 434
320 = 413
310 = 211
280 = 524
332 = 464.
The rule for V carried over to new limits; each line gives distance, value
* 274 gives 496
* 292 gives 488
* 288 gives 496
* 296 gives 466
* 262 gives 459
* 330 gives 471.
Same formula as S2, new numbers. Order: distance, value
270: 478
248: 493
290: 505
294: 478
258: 458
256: 469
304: 335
